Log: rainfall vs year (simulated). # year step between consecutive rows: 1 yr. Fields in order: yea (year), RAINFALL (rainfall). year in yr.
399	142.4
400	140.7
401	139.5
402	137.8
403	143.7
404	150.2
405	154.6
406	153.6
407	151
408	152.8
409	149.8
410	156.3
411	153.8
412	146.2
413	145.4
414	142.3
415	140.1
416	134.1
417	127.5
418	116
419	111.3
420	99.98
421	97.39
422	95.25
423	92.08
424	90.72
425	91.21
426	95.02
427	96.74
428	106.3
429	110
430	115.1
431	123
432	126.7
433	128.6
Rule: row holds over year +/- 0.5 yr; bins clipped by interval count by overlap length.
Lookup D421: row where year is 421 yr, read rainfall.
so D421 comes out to 97.39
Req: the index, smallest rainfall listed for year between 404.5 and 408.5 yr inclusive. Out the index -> 151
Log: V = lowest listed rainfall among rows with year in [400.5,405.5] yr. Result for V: 137.8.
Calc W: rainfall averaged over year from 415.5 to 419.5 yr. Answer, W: 122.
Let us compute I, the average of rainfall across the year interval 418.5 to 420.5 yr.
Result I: 106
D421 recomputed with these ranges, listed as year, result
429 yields 110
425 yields 91.21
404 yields 150.2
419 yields 111.3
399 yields 142.4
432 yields 126.7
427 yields 96.74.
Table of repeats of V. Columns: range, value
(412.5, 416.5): 134.1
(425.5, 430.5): 95.02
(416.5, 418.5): 116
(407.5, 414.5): 142.3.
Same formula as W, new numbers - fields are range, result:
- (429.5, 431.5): 119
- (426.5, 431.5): 110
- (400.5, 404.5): 143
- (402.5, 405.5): 150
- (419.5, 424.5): 95.1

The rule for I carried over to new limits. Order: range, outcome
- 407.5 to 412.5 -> 152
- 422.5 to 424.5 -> 91.4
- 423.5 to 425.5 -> 91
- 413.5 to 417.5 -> 136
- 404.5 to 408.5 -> 153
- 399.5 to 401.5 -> 140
